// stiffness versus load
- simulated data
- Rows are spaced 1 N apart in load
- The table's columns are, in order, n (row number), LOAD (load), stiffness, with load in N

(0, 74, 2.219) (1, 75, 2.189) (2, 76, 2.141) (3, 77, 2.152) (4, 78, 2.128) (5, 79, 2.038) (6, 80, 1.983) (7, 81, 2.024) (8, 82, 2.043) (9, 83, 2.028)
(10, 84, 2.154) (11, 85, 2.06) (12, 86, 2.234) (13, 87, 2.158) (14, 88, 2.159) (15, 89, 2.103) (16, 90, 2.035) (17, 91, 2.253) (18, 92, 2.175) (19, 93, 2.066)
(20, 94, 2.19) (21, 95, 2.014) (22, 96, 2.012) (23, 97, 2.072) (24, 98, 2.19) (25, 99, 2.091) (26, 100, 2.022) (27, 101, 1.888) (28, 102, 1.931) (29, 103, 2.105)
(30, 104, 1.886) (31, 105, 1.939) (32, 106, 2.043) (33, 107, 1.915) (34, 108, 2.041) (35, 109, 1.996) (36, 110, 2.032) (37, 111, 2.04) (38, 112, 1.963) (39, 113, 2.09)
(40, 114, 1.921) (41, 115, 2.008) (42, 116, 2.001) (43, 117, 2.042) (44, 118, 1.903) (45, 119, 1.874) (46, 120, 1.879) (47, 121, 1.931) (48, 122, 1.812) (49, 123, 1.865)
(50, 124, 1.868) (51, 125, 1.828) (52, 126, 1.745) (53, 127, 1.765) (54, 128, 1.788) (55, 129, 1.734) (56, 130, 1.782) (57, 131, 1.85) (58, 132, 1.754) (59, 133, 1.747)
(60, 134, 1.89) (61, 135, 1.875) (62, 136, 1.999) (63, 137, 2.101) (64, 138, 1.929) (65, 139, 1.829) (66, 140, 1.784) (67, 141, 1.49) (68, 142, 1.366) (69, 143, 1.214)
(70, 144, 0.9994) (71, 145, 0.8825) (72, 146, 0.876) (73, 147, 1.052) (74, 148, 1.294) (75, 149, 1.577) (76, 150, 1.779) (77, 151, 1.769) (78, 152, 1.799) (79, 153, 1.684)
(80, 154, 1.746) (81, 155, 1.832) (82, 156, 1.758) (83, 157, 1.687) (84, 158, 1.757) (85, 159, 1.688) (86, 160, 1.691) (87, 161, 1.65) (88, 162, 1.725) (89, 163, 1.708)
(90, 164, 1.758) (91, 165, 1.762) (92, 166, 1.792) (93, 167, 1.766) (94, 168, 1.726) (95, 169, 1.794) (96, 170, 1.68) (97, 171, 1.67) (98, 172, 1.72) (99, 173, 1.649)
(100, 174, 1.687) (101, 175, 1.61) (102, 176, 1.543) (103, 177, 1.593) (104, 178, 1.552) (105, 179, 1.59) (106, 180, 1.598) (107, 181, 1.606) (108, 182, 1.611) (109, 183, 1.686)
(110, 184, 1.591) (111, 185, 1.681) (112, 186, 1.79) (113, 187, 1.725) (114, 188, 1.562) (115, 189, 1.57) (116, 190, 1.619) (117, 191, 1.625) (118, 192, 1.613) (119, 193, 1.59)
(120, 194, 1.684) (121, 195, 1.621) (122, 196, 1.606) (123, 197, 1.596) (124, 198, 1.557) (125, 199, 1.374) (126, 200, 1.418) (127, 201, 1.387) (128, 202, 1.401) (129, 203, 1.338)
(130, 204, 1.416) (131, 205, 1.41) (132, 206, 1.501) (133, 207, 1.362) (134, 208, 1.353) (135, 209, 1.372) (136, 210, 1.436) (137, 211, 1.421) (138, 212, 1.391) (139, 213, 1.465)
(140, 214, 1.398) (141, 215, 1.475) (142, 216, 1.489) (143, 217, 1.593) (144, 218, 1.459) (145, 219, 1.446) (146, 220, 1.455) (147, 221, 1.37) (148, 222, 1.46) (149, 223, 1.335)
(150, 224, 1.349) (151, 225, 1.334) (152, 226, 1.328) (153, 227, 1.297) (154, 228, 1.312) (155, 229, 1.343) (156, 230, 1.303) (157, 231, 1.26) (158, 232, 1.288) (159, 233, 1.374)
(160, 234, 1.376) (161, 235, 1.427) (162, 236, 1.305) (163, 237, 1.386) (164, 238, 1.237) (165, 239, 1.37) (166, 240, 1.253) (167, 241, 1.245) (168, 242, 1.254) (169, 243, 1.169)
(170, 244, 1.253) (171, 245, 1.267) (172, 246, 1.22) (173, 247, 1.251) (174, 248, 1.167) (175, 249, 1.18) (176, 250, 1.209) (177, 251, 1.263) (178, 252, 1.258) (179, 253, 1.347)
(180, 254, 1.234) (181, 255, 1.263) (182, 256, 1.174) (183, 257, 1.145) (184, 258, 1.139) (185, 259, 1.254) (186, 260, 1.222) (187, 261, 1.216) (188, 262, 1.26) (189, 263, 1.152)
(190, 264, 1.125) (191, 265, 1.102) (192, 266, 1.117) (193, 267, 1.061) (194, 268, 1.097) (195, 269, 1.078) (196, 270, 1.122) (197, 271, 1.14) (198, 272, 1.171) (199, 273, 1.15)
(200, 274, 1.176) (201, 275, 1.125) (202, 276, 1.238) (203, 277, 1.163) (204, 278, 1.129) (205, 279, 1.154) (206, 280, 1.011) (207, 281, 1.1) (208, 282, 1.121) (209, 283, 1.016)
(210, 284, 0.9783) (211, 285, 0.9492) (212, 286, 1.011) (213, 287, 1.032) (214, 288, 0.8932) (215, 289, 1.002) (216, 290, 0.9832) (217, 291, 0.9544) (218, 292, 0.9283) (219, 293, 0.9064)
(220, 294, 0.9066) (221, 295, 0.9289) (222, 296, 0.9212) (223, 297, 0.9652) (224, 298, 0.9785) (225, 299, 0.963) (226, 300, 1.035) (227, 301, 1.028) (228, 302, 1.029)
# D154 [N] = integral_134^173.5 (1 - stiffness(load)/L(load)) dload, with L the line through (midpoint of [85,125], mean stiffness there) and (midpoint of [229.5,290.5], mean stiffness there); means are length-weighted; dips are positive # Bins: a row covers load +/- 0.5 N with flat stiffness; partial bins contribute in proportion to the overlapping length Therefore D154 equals 2.5 N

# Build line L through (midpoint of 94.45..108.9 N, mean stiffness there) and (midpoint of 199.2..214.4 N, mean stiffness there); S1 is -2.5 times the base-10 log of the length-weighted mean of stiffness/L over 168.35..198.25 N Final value -0.07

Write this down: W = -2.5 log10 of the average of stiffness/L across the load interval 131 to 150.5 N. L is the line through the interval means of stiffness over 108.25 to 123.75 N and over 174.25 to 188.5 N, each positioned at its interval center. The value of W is 0.179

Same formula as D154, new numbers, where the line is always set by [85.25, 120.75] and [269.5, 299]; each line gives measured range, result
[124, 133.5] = 0.6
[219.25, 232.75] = 0.2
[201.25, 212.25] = 0.5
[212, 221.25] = -0.3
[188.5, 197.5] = -0.4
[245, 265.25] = -0.2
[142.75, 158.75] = 2.5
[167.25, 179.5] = 0.0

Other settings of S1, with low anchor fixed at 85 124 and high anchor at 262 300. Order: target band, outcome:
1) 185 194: -0.059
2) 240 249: 0.023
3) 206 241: -0.007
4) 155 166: -0.008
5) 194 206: 0.016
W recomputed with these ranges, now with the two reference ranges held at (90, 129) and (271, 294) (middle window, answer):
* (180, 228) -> -0.014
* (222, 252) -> 0.004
